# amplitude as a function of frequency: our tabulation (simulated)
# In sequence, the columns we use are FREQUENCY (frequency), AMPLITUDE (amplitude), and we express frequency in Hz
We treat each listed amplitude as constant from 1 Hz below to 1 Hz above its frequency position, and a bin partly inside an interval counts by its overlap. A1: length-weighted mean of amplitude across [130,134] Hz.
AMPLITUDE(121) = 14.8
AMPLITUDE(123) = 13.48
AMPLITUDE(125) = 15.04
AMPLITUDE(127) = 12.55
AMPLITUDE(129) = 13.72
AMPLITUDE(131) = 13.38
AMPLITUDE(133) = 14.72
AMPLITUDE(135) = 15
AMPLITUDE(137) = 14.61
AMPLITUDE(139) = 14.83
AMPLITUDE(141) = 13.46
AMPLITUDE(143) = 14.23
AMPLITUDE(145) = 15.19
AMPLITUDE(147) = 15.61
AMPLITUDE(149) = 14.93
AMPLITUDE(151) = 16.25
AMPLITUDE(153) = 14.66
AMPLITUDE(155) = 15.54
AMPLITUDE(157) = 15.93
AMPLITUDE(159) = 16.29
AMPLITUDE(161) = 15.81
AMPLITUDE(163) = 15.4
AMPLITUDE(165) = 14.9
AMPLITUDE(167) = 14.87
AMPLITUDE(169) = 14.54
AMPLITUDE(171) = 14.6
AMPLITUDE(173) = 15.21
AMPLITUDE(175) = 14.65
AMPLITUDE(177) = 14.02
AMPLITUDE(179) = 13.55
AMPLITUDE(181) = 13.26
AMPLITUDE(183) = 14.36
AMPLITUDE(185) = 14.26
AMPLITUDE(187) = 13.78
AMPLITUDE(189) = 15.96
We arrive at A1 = 14.1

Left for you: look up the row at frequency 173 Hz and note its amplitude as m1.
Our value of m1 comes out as 15.21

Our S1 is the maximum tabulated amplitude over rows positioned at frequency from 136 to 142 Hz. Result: 14.83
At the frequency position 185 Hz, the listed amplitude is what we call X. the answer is 14.26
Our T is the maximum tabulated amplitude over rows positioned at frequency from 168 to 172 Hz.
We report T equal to 14.6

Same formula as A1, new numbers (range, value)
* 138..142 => 14.1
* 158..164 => 15.8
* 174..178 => 14.3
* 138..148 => 14.7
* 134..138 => 14.8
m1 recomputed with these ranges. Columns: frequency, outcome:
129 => 13.72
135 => 15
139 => 14.83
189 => 15.96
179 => 13.55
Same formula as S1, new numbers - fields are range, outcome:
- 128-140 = 15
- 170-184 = 15.21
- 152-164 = 16.29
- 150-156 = 16.25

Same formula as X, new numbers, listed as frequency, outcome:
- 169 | 14.54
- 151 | 16.25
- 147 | 15.61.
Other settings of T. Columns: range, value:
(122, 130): 15.04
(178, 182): 13.55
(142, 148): 15.61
